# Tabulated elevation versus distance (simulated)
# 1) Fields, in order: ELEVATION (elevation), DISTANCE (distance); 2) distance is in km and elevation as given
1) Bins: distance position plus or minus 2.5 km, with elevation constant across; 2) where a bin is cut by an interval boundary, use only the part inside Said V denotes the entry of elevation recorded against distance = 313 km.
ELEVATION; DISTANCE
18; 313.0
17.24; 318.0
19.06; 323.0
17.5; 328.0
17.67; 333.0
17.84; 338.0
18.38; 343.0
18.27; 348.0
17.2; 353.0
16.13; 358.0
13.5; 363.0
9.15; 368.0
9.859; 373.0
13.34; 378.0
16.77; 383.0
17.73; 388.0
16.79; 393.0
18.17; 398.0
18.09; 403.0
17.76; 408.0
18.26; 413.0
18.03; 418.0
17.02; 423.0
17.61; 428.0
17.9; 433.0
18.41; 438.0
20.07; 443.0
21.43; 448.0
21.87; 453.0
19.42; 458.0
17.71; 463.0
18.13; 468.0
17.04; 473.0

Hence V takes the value 18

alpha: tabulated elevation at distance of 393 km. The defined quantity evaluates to 16.79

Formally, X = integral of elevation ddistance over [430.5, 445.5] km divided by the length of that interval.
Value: 18.8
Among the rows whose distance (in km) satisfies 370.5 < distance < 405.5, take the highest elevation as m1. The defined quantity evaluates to 18.17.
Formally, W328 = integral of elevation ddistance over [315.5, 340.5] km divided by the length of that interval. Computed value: 17.9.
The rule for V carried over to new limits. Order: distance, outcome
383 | 16.77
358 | 16.13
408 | 17.76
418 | 18.03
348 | 18.27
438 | 18.41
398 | 18.17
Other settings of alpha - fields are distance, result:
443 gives 20.07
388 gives 17.73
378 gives 13.34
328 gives 17.5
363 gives 13.5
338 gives 17.84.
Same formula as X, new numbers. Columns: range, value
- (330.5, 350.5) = 18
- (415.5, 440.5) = 17.8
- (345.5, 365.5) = 16.3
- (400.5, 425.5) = 17.8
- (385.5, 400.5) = 17.6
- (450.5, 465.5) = 19.7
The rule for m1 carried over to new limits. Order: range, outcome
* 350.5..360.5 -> 17.2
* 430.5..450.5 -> 21.43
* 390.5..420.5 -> 18.26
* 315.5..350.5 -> 19.06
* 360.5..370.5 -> 13.5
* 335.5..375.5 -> 18.38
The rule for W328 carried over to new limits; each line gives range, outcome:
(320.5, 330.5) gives 18.3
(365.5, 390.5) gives 13.4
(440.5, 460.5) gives 20.7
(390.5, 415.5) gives 17.8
